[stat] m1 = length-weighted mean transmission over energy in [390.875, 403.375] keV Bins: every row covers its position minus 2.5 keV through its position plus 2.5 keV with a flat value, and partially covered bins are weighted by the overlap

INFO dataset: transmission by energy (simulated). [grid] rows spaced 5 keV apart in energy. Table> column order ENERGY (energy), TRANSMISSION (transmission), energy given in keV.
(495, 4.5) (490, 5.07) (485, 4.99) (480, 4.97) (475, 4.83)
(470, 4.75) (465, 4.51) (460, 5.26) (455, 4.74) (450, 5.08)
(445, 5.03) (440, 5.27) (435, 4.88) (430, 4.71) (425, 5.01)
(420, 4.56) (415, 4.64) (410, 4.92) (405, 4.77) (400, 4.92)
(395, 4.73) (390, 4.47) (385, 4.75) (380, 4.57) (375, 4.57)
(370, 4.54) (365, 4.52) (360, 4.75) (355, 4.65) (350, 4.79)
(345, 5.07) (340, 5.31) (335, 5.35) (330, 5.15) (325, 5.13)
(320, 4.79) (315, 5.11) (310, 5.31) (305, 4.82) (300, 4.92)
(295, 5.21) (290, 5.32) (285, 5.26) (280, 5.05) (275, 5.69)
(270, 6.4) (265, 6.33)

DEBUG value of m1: 4.78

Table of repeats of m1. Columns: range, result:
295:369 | 4.98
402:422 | 4.73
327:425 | 4.8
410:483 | 4.88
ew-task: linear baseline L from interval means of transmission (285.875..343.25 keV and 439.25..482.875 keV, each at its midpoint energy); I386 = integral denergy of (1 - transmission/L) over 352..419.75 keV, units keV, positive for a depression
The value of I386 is 4.8 keV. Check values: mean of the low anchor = 5.13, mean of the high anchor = 4.92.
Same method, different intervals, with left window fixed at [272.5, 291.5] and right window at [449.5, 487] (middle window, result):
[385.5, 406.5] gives 1.38 keV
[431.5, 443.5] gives -0.21 keV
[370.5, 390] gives 1.89 keV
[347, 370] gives 2.12 keV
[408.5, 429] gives 0.94 keV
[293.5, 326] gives 1.43 keV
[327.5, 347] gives -0.10 keV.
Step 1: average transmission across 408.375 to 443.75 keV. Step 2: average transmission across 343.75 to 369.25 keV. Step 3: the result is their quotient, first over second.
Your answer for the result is 1.03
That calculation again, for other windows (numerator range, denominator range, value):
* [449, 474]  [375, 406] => 1.04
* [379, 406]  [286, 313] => 0.92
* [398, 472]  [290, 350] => 0.95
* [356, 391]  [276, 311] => 0.90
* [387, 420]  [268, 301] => 0.87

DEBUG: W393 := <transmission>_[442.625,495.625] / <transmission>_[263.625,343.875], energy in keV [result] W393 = 0.92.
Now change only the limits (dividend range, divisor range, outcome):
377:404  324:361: 0.93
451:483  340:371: 1.02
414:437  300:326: 0.95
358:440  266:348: 0.90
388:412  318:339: 0.93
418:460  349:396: 1.07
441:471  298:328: 0.98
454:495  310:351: 0.95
